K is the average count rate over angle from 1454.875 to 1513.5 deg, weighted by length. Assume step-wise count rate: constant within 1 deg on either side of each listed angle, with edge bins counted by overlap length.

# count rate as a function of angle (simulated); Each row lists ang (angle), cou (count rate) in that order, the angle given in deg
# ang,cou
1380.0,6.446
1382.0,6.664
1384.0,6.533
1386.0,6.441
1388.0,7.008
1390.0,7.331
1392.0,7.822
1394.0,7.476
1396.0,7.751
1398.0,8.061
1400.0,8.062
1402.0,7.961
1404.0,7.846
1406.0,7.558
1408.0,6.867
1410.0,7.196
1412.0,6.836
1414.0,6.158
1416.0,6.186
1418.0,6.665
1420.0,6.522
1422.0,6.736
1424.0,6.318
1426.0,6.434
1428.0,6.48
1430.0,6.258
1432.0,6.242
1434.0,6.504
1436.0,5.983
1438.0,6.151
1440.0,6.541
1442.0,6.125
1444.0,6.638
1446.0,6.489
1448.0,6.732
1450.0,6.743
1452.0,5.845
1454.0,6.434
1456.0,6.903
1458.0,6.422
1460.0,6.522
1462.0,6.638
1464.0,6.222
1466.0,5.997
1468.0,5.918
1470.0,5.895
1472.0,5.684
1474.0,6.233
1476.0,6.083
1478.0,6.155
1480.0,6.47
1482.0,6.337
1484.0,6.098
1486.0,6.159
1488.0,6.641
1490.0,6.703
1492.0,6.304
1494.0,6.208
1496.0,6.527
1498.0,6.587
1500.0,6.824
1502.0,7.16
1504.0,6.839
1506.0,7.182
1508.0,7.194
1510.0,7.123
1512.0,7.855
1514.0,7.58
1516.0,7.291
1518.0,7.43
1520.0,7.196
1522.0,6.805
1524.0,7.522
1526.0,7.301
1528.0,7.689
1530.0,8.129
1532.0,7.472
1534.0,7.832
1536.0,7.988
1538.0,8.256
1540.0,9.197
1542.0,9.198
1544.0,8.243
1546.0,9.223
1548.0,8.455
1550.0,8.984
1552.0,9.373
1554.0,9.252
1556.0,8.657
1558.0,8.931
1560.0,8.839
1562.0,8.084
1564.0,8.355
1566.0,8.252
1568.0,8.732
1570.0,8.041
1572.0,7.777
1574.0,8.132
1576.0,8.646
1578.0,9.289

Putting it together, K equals 6.52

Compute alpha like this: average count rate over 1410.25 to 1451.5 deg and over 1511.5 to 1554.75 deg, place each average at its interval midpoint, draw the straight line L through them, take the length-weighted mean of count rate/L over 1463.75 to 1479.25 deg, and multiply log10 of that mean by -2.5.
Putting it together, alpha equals 0.179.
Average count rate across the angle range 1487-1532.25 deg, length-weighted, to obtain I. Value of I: 7.11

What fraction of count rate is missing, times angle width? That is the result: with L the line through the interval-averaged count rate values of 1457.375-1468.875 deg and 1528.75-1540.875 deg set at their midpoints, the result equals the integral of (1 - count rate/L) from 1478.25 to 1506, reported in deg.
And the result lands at 1.9 deg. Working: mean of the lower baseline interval 6.29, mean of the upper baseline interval 8.13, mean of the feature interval 6.54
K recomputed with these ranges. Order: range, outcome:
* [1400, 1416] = 7.19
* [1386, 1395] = 7.3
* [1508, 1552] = 7.96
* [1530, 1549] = 8.41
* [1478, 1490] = 6.36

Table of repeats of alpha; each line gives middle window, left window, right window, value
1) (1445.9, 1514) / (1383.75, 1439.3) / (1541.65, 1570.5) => 0.19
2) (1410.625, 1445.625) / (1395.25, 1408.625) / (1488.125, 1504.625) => 0.16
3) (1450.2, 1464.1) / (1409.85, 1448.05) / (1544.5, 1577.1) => 0.07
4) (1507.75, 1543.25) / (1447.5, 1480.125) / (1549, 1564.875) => 0.03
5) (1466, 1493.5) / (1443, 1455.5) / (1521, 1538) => 0.12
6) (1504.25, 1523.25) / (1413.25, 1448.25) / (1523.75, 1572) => 0.08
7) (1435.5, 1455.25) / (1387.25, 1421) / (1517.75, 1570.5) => 0.18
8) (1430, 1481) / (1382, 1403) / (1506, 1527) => 0.17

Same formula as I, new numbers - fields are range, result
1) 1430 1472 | 6.33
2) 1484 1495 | 6.38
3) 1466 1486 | 6.1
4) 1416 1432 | 6.45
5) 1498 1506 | 6.93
